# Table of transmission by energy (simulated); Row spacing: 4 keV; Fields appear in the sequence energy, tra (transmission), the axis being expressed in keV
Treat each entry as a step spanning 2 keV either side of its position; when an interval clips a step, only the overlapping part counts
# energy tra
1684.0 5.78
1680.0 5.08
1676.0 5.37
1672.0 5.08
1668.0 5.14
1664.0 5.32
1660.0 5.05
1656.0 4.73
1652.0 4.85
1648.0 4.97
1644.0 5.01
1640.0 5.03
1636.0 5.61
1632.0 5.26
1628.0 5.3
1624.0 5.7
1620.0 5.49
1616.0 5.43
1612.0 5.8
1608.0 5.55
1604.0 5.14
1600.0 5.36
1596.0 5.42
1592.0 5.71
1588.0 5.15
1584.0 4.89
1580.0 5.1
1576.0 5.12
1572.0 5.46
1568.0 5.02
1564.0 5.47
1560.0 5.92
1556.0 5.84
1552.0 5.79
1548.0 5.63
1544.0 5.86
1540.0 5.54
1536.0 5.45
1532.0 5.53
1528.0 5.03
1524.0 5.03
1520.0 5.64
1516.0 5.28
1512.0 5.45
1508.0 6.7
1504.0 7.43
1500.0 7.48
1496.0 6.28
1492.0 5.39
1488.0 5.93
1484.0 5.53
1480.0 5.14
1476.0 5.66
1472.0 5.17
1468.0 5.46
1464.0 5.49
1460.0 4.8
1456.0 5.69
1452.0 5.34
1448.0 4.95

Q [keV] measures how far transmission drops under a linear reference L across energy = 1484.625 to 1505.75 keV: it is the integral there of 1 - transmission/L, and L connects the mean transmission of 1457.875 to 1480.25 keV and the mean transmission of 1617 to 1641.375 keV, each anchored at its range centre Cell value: -4.4 keV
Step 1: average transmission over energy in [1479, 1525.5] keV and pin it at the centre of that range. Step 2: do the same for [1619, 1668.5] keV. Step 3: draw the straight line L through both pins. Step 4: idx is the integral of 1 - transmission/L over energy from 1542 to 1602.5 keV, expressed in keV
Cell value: 1.5 keV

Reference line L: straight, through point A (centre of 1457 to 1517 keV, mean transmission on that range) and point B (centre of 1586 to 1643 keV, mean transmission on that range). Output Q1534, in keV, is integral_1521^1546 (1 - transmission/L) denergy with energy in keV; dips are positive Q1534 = 1.1 keV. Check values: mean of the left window 5.82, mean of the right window 5.42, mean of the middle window 5.42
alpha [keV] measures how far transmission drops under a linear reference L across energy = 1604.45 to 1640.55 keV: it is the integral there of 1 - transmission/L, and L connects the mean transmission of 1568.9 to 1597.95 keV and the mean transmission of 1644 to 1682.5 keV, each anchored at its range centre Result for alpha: -2.11 keV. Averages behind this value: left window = 5.25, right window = 5.07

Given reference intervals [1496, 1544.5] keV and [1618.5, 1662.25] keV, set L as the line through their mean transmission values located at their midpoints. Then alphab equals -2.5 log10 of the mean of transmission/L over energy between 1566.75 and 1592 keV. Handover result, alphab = 0.07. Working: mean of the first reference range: 5.89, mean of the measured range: 5.17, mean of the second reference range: 5.18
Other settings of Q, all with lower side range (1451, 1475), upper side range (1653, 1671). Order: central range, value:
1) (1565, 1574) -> -0.14 keV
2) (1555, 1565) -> -1.08 keV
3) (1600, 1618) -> -1.19 keV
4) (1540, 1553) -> -1.26 keV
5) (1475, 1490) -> -0.70 keV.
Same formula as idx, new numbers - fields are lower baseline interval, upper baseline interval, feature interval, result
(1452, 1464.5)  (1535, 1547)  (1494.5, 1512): -4.3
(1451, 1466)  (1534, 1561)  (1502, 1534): -1.0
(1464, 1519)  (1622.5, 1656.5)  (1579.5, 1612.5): 0.3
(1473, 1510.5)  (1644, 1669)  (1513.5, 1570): 2.8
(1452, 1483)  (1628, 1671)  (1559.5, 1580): -0.5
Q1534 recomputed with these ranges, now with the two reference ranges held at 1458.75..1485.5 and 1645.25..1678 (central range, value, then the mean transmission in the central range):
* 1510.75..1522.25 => -0.39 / 5.45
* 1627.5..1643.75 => -0.54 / 5.27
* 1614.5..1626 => -0.95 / 5.54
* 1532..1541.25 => -0.46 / 5.5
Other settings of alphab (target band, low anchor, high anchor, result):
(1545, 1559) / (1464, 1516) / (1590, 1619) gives -0.016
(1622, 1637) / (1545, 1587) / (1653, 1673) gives -0.056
